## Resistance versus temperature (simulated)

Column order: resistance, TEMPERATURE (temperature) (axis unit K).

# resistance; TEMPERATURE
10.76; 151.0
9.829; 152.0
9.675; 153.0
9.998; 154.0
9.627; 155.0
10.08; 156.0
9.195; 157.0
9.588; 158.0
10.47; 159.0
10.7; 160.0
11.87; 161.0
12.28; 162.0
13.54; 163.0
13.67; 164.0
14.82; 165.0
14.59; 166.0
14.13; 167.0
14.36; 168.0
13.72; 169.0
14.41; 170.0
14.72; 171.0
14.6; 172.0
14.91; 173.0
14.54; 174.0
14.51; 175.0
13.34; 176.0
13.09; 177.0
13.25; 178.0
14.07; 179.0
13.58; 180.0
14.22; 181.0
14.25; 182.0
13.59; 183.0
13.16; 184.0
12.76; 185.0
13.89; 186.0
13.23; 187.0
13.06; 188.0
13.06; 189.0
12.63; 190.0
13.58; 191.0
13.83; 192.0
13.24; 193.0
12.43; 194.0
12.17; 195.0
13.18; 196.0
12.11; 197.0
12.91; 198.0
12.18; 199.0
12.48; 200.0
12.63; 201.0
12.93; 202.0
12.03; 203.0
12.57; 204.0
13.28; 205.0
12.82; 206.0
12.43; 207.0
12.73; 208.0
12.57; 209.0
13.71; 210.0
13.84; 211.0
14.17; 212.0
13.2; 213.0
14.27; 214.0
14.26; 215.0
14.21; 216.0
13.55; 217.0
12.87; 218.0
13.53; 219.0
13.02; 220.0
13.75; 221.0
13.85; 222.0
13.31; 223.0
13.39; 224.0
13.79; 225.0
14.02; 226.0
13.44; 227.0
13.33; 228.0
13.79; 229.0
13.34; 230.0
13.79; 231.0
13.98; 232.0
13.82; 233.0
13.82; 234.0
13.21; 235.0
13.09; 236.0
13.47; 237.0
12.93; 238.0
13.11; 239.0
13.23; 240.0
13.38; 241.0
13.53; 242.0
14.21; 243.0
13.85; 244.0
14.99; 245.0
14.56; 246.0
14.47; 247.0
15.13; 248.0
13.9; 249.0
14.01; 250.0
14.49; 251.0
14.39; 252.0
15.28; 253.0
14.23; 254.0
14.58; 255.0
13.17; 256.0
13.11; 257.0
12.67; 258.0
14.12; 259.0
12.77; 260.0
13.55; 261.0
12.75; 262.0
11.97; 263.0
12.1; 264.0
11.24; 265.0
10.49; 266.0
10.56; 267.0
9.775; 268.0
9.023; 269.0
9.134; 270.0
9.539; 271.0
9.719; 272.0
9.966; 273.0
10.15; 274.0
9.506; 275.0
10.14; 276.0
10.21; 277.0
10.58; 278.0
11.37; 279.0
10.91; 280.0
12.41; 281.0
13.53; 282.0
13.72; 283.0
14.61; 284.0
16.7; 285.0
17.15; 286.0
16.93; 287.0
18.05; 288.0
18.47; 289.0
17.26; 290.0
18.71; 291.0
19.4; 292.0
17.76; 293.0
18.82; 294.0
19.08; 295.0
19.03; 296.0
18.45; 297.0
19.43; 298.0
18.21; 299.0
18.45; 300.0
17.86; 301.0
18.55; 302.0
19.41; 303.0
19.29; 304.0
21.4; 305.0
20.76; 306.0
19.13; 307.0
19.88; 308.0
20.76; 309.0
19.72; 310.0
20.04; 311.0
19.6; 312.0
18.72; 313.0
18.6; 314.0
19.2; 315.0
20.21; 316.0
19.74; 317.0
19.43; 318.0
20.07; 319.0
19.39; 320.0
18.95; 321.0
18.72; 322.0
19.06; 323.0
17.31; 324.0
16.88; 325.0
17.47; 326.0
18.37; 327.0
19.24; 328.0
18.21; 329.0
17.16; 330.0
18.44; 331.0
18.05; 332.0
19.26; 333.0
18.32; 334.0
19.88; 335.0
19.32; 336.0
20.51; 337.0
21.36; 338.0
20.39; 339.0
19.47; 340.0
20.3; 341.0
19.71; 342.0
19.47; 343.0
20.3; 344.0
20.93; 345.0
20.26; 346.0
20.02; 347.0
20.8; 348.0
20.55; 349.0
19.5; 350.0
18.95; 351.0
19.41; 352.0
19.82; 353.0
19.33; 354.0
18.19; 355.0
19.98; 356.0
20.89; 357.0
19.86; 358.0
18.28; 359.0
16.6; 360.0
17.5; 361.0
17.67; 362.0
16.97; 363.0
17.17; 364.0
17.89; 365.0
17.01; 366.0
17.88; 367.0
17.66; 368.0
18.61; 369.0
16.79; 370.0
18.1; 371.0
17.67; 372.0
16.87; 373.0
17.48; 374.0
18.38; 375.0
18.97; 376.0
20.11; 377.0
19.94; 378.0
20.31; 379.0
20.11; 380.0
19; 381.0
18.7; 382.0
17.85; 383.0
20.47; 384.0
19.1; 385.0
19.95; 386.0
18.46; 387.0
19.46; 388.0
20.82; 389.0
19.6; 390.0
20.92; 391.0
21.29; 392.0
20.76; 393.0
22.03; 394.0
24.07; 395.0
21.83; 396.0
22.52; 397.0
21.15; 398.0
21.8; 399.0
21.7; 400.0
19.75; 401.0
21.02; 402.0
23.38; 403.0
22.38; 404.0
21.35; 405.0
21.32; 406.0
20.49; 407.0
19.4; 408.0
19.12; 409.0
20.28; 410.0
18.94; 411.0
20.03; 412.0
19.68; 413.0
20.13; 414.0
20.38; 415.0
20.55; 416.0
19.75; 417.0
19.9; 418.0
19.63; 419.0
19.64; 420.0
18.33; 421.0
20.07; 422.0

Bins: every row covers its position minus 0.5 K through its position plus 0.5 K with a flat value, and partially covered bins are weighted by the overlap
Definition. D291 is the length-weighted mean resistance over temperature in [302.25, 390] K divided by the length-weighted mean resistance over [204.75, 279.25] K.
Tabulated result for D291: 1.48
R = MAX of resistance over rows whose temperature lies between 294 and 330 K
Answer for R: 21.4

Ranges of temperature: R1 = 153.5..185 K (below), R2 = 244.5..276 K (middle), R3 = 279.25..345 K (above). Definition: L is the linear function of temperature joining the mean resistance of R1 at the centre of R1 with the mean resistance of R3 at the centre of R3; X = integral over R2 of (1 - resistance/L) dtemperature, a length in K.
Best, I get 7.8 K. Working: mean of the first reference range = 13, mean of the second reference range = 18.5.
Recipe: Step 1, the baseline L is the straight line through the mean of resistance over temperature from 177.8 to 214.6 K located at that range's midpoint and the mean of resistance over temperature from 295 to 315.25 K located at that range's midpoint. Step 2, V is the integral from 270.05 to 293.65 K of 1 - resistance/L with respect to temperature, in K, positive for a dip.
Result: 5.7 K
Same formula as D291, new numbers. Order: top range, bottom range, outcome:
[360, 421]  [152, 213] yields 1.52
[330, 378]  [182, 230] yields 1.43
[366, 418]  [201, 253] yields 1.47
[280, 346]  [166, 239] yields 1.39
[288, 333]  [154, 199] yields 1.45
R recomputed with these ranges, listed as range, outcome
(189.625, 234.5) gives 14.27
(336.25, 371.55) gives 21.36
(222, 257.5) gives 15.28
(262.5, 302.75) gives 19.43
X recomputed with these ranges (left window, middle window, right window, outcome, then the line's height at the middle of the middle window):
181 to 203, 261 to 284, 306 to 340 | 7.94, 16.8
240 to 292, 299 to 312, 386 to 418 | -3.49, 15.4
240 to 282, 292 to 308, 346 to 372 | -4.54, 14.9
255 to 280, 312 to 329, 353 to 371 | -4.21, 15.1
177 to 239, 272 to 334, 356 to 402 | -2.09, 16.7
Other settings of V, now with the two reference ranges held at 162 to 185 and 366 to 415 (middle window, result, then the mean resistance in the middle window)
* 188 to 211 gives 2.92 K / 12.8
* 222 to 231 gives 1.08 K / 13.6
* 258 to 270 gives 3.53 K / 11.6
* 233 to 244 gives 1.62 K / 13.4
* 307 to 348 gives -2.56 K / 19.3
